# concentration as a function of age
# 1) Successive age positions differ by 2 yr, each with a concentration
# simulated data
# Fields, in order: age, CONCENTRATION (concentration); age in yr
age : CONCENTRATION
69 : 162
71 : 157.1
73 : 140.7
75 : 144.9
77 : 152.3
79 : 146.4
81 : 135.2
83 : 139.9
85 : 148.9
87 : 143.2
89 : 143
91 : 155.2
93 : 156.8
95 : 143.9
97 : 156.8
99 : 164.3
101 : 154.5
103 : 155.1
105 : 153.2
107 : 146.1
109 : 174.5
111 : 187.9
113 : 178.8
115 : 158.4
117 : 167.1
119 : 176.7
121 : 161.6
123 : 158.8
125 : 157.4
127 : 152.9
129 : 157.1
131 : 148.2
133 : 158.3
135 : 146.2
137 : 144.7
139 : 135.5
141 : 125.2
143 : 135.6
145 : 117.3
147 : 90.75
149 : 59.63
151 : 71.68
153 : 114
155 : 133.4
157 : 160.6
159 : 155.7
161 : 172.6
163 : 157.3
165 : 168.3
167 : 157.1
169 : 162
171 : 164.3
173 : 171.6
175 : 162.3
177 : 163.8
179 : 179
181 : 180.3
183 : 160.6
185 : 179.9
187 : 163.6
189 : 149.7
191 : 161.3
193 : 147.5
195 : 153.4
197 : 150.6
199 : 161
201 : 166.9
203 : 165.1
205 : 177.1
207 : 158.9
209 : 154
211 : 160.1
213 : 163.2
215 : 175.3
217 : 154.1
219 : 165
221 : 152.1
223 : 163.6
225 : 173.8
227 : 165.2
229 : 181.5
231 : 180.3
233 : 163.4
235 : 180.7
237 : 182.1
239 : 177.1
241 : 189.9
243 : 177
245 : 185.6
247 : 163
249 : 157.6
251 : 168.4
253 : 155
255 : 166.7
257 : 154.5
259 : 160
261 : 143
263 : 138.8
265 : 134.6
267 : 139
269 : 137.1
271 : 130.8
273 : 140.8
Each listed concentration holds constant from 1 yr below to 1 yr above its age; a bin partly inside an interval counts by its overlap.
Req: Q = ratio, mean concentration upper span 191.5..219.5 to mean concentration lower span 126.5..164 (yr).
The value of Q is 1.21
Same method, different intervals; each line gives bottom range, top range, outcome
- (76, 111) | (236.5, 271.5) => 1.04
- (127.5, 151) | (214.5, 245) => 1.36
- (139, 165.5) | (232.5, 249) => 1.39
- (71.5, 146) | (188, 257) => 1.09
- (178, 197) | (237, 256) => 1.05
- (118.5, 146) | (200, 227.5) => 1.11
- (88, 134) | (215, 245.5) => 1.08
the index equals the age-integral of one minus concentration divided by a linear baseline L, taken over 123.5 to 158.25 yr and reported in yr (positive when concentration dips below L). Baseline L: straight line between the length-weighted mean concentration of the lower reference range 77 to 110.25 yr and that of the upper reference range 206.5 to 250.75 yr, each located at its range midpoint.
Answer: 6.0 yr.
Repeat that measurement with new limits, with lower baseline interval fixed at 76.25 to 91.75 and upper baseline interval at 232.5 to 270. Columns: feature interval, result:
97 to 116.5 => -2.1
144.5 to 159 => 4.0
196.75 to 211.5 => -0.5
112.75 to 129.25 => -1.5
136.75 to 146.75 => 1.5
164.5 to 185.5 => -1.9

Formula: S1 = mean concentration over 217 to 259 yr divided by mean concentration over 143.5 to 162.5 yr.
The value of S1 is 1.40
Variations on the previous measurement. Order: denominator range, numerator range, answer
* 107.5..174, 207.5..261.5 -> 1.13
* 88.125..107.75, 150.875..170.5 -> 0.97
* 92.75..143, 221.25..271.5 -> 1.04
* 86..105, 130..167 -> 0.88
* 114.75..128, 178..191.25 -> 1.04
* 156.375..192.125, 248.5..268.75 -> 0.92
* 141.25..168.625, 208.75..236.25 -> 1.28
